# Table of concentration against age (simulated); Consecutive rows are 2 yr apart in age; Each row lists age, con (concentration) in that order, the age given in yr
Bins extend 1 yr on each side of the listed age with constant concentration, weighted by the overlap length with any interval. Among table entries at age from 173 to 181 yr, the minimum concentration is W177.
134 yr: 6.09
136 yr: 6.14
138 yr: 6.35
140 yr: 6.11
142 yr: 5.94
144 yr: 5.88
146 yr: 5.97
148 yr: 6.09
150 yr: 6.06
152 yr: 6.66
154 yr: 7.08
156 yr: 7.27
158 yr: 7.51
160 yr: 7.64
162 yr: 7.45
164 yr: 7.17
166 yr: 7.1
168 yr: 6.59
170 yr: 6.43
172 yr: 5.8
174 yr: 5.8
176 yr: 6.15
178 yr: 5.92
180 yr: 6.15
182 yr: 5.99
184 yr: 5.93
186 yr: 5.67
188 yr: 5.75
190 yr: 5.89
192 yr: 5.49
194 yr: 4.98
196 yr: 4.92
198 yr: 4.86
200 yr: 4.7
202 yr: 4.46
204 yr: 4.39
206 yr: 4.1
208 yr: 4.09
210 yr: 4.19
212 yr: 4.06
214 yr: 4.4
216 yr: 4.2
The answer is 5.8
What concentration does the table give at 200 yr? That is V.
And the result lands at 4.7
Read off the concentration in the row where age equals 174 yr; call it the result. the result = 5.8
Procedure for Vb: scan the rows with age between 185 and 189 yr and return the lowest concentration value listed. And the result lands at 5.67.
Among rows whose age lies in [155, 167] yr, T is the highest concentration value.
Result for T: 7.64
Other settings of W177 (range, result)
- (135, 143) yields 5.94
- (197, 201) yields 4.7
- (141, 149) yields 5.88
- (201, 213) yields 4.06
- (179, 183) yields 5.99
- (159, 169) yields 6.59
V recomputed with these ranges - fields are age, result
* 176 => 6.15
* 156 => 7.27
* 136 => 6.14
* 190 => 5.89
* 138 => 6.35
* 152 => 6.66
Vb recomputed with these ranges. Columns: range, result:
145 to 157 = 5.97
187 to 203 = 4.46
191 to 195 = 4.98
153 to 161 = 7.08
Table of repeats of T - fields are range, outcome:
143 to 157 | 7.27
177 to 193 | 6.15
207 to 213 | 4.19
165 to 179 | 7.1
